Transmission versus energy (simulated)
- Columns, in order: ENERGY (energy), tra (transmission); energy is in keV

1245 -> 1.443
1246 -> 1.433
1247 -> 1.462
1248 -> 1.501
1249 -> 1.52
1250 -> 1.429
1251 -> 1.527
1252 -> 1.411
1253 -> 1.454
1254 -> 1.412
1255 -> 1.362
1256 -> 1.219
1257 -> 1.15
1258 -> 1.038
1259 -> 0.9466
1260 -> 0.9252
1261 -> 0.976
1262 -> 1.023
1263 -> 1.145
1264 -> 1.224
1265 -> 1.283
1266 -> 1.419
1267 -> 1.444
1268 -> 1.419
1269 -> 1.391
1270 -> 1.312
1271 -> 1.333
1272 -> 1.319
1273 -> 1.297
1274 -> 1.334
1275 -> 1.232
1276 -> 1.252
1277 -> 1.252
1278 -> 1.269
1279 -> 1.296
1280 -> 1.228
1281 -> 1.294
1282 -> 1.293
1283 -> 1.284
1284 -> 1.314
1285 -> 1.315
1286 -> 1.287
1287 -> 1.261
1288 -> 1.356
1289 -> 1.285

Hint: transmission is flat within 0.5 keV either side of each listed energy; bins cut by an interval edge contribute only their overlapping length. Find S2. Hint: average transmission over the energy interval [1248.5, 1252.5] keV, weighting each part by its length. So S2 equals 1.47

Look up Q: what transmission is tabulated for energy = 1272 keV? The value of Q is 1.319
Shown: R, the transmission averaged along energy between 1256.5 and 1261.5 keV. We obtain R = 1.01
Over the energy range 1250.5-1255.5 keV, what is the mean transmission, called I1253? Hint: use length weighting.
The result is 1.43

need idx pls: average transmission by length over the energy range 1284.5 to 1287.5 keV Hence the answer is 1.29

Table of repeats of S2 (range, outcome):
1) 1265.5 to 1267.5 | 1.43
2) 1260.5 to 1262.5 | 0.999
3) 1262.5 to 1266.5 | 1.27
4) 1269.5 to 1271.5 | 1.32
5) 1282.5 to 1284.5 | 1.3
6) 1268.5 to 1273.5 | 1.33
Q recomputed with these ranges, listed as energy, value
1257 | 1.15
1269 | 1.391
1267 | 1.444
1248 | 1.501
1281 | 1.294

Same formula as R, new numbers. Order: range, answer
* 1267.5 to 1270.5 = 1.37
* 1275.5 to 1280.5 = 1.26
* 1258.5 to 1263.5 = 1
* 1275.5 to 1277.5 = 1.25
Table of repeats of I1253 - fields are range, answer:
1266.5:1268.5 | 1.43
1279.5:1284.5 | 1.28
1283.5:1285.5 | 1.31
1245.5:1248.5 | 1.47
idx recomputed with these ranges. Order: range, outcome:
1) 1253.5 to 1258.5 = 1.24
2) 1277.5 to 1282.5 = 1.28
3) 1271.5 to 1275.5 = 1.3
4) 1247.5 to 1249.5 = 1.51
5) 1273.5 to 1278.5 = 1.27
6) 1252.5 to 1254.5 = 1.43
